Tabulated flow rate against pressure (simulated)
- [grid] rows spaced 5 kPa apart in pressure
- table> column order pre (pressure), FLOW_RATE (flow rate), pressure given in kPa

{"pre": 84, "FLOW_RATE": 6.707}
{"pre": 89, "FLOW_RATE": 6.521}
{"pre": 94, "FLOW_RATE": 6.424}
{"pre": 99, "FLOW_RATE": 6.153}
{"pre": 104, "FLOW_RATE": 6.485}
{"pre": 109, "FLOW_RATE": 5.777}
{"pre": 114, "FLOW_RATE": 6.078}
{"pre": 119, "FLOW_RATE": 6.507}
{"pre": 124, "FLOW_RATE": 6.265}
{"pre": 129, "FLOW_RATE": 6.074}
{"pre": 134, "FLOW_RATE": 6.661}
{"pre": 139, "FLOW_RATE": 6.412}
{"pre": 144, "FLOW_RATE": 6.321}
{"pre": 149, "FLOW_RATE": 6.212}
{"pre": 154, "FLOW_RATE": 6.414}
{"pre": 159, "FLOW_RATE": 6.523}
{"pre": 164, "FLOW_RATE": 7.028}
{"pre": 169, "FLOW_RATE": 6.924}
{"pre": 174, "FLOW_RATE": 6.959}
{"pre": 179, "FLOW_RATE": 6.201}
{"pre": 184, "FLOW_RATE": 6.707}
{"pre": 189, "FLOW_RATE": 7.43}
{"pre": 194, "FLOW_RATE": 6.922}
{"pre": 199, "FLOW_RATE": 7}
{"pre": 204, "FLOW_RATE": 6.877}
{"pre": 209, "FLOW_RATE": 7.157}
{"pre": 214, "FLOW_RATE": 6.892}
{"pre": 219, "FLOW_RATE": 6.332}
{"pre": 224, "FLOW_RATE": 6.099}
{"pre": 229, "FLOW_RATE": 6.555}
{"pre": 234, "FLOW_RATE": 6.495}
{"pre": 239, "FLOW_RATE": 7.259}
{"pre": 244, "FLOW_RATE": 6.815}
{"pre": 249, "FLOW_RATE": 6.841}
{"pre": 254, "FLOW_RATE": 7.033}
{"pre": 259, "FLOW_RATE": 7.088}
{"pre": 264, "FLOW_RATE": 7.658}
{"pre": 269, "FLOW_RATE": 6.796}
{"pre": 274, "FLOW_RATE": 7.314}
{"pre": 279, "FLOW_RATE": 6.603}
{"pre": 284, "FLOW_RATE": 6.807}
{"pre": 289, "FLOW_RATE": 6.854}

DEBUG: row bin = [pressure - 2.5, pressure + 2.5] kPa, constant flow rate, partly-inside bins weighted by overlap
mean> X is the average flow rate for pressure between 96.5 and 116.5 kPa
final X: 6.12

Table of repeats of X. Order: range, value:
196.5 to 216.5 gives 6.98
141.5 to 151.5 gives 6.27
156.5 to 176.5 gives 6.86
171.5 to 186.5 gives 6.62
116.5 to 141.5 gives 6.38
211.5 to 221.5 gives 6.61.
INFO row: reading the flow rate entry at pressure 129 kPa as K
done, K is 6.074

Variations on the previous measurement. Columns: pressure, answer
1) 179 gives 6.201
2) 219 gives 6.332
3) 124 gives 6.265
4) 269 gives 6.796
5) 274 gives 7.314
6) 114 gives 6.078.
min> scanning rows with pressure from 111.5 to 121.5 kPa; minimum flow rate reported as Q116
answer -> 6.078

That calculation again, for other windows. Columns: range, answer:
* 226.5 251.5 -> 6.495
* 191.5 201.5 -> 6.922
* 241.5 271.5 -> 6.796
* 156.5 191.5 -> 6.201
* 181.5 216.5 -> 6.707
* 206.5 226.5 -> 6.099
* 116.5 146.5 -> 6.074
